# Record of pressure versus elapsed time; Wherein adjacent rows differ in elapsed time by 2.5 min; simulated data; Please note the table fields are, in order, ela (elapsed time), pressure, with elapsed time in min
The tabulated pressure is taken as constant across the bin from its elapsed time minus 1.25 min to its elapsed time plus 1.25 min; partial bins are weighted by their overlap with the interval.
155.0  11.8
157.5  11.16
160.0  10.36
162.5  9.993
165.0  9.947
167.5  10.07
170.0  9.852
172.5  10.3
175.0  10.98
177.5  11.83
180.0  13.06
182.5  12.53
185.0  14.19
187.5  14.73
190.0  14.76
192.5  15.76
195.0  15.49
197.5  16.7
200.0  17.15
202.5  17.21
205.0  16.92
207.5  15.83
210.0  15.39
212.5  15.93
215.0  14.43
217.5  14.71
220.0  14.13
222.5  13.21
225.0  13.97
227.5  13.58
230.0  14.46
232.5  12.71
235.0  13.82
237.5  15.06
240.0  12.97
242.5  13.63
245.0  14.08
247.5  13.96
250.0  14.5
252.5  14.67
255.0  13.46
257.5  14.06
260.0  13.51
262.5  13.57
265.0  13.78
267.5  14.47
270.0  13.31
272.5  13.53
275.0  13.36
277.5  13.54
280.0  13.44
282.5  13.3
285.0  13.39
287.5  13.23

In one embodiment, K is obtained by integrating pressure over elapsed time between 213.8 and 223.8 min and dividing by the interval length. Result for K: 14.1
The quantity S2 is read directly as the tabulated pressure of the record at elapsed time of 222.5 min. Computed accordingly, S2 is 13.21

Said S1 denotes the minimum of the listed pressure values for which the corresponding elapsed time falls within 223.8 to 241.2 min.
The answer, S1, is 12.71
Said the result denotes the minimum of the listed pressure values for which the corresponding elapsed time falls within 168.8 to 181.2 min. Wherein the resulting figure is 9.852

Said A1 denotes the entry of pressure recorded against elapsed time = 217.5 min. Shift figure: 14.71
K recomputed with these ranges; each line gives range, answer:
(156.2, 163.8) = 10.5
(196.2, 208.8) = 16.8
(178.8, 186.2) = 13.3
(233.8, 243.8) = 13.9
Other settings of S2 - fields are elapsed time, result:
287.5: 13.23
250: 14.5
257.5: 14.06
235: 13.82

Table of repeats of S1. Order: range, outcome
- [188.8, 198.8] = 14.76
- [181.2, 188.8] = 12.53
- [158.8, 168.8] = 9.947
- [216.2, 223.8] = 13.21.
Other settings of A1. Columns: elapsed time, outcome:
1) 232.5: 12.71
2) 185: 14.19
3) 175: 10.98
